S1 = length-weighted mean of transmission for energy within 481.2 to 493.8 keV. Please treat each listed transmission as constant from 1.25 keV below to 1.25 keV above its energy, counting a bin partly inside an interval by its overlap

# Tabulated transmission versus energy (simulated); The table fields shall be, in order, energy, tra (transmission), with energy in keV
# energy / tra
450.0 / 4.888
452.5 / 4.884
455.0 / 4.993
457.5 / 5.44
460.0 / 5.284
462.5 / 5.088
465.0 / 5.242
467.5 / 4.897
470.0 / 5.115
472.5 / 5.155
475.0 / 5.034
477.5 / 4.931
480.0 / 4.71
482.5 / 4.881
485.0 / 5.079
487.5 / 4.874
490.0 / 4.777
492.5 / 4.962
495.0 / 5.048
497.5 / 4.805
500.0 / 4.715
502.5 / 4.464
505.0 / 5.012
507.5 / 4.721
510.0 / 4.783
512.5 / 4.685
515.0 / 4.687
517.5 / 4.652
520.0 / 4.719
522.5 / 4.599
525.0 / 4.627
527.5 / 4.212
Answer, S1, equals 4.91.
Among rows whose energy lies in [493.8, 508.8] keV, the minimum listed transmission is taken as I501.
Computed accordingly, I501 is 4.464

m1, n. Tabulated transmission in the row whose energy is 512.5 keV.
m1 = 4.685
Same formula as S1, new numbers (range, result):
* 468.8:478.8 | 5.06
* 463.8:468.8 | 5.07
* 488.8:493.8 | 4.87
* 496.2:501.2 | 4.76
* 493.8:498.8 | 4.92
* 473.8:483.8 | 4.89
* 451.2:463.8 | 5.14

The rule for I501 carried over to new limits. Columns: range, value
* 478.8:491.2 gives 4.71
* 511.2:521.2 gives 4.652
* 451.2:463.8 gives 4.884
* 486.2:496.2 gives 4.777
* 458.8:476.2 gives 4.897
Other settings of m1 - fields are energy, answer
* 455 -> 4.993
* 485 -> 5.079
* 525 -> 4.627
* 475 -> 5.034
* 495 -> 5.048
